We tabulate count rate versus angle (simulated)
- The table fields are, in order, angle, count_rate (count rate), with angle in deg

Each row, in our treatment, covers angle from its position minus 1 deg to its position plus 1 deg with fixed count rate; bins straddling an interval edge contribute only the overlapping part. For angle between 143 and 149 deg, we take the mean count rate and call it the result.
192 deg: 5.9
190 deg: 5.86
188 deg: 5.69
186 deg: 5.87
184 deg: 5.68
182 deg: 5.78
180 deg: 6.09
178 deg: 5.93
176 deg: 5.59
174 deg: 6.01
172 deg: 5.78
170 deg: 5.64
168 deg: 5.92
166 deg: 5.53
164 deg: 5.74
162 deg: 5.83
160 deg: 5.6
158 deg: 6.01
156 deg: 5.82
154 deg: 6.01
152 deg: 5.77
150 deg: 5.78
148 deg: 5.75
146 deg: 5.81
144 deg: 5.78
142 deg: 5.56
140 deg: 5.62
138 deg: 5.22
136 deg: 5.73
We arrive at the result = 5.78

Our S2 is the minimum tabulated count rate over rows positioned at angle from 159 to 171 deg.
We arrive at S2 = 5.53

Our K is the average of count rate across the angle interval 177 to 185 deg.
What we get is 5.87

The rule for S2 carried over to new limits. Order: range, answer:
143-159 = 5.75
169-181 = 5.59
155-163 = 5.6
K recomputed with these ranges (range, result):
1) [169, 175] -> 5.81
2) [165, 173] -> 5.72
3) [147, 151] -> 5.77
